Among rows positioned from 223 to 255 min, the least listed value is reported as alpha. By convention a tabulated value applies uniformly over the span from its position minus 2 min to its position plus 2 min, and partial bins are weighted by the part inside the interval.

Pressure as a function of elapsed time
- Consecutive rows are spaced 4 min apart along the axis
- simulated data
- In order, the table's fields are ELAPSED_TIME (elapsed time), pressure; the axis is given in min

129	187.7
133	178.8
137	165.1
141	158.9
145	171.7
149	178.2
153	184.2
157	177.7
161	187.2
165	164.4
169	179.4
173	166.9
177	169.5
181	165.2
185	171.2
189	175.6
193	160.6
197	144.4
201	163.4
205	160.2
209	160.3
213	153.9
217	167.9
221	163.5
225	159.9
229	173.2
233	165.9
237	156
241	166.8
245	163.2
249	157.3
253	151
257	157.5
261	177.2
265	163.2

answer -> 151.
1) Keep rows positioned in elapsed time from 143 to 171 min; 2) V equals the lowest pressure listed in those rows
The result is 164.4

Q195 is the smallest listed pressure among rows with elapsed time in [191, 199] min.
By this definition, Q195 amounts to 144.4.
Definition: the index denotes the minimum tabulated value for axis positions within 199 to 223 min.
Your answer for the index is 153.9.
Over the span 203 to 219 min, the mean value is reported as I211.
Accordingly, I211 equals 161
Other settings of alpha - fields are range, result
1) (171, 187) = 165.2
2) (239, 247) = 163.2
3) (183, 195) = 160.6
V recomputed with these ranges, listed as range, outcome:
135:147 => 158.9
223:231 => 159.9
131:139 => 165.1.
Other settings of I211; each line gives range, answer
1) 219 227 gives 162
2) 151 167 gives 178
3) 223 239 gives 164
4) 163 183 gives 169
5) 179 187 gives 168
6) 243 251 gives 160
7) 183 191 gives 173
